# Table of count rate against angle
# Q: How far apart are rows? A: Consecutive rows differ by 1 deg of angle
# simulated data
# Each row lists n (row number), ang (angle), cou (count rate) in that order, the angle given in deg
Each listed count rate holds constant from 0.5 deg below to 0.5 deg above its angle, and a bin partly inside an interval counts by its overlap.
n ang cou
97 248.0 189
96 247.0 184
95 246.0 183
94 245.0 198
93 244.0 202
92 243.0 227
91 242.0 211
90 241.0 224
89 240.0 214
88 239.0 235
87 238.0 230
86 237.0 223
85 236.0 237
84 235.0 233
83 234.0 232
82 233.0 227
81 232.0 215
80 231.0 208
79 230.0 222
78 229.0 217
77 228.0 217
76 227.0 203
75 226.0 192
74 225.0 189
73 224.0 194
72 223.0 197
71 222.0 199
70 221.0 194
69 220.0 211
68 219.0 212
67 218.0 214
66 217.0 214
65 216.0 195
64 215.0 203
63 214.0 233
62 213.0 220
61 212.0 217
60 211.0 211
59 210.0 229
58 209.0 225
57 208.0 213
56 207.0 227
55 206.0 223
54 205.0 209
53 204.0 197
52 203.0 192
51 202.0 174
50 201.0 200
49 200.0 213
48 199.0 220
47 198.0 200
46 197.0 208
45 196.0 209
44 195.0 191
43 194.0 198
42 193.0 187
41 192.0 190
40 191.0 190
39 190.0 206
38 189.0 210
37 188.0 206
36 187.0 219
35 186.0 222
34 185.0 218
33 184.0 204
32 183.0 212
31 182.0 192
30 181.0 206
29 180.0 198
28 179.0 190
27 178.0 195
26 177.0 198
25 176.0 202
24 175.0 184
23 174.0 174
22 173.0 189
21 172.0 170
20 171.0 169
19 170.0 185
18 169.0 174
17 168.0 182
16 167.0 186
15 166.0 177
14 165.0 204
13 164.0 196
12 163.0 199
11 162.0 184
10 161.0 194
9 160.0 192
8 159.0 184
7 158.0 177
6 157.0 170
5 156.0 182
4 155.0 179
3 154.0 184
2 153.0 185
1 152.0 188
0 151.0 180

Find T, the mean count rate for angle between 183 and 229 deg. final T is 207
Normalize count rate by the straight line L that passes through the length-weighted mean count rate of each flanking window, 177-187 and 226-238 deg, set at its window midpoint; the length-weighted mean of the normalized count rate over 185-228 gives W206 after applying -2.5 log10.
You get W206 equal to 0.03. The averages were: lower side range 205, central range 206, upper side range 220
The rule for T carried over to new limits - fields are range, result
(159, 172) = 186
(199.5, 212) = 210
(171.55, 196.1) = 198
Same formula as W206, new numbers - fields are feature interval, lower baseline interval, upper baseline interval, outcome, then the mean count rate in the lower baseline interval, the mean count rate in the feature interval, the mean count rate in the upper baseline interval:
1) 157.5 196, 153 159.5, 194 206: -0.02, 180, 194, 202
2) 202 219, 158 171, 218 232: -0.06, 187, 213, 205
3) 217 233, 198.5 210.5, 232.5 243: 0.07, 210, 207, 227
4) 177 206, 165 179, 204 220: -0.02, 184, 202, 216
